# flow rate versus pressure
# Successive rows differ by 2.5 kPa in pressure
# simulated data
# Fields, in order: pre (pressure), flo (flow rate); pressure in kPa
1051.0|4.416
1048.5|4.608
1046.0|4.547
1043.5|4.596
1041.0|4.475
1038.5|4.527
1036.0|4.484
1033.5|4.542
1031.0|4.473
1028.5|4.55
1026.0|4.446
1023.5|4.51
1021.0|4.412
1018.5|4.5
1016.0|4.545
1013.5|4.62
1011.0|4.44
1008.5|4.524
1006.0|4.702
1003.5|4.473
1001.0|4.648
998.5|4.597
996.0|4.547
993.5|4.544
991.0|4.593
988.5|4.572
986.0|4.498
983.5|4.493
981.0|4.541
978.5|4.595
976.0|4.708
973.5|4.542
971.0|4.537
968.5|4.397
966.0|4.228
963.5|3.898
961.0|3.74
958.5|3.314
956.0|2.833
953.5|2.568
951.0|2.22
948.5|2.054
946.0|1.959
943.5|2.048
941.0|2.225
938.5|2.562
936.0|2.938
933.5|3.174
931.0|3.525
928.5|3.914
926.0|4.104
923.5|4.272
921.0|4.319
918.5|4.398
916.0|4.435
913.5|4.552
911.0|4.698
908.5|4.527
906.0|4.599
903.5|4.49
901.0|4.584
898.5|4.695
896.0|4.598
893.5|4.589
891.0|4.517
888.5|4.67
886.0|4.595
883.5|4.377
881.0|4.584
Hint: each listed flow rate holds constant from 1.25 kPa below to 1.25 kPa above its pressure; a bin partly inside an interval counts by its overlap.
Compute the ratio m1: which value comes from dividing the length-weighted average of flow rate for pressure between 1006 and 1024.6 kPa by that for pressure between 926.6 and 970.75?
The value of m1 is 1.47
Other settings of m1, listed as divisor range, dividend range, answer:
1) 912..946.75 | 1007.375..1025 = 1.29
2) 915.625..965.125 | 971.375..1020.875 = 1.42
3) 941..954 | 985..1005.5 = 2.12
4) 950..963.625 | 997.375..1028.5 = 1.49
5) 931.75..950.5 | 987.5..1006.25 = 1.87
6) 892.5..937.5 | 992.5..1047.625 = 1.07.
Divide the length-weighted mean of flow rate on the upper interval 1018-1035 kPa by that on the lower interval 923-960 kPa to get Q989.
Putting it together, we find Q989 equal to 1.6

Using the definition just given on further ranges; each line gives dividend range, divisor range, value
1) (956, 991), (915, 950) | 1.31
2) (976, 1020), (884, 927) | 1.01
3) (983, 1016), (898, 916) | 1.00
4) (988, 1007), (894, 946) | 1.18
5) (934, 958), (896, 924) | 0.54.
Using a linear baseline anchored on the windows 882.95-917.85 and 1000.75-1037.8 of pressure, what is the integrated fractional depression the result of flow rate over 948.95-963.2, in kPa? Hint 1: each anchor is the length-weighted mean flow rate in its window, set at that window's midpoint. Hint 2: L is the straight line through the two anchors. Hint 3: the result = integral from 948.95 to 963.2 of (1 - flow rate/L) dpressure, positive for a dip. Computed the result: 5.0 kPa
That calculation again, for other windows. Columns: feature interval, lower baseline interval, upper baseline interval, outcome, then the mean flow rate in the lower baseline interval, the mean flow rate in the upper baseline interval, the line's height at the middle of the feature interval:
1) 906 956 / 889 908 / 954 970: 9.1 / 4.58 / 3.69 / 4.13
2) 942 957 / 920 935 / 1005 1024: 6.6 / 3.86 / 4.53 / 4.03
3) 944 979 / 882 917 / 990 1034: 8.2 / 4.57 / 4.54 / 4.55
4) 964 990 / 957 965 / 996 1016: -3.4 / 3.64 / 4.57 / 3.97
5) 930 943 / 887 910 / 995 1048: 5.0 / 4.59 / 4.53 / 4.57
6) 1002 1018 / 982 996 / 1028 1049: 0.0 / 4.54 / 4.53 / 4.54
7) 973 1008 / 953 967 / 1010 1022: -4.8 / 3.46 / 4.51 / 4.03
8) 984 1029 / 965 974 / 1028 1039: -0.7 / 4.42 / 4.51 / 4.47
